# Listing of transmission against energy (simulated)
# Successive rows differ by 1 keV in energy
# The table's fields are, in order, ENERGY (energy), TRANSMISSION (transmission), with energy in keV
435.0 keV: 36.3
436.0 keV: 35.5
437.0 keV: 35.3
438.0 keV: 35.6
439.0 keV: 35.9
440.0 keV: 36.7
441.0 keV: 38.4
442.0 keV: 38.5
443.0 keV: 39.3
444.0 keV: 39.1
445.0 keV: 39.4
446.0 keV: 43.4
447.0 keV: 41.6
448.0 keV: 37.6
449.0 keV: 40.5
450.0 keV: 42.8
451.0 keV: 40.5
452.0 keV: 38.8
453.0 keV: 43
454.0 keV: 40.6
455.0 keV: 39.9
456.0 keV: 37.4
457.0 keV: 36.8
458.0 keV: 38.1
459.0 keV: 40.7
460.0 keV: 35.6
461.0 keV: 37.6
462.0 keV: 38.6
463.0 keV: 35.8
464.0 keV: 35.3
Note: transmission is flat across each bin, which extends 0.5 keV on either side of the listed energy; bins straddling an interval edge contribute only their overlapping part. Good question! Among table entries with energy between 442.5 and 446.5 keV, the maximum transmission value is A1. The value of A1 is 43.4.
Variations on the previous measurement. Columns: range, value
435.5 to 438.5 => 35.6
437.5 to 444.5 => 39.3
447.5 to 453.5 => 43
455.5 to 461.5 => 40.7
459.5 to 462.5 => 38.6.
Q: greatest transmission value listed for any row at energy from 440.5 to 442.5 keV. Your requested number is 38.5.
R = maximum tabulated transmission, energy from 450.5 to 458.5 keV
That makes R 43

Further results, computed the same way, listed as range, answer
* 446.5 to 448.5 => 41.6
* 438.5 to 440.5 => 36.7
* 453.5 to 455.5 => 40.6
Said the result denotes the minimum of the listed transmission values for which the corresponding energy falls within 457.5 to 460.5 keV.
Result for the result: 35.6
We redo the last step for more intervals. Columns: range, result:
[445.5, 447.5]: 41.6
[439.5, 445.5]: 36.7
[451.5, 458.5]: 36.8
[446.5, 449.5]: 37.6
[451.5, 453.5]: 38.8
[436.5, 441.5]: 35.3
